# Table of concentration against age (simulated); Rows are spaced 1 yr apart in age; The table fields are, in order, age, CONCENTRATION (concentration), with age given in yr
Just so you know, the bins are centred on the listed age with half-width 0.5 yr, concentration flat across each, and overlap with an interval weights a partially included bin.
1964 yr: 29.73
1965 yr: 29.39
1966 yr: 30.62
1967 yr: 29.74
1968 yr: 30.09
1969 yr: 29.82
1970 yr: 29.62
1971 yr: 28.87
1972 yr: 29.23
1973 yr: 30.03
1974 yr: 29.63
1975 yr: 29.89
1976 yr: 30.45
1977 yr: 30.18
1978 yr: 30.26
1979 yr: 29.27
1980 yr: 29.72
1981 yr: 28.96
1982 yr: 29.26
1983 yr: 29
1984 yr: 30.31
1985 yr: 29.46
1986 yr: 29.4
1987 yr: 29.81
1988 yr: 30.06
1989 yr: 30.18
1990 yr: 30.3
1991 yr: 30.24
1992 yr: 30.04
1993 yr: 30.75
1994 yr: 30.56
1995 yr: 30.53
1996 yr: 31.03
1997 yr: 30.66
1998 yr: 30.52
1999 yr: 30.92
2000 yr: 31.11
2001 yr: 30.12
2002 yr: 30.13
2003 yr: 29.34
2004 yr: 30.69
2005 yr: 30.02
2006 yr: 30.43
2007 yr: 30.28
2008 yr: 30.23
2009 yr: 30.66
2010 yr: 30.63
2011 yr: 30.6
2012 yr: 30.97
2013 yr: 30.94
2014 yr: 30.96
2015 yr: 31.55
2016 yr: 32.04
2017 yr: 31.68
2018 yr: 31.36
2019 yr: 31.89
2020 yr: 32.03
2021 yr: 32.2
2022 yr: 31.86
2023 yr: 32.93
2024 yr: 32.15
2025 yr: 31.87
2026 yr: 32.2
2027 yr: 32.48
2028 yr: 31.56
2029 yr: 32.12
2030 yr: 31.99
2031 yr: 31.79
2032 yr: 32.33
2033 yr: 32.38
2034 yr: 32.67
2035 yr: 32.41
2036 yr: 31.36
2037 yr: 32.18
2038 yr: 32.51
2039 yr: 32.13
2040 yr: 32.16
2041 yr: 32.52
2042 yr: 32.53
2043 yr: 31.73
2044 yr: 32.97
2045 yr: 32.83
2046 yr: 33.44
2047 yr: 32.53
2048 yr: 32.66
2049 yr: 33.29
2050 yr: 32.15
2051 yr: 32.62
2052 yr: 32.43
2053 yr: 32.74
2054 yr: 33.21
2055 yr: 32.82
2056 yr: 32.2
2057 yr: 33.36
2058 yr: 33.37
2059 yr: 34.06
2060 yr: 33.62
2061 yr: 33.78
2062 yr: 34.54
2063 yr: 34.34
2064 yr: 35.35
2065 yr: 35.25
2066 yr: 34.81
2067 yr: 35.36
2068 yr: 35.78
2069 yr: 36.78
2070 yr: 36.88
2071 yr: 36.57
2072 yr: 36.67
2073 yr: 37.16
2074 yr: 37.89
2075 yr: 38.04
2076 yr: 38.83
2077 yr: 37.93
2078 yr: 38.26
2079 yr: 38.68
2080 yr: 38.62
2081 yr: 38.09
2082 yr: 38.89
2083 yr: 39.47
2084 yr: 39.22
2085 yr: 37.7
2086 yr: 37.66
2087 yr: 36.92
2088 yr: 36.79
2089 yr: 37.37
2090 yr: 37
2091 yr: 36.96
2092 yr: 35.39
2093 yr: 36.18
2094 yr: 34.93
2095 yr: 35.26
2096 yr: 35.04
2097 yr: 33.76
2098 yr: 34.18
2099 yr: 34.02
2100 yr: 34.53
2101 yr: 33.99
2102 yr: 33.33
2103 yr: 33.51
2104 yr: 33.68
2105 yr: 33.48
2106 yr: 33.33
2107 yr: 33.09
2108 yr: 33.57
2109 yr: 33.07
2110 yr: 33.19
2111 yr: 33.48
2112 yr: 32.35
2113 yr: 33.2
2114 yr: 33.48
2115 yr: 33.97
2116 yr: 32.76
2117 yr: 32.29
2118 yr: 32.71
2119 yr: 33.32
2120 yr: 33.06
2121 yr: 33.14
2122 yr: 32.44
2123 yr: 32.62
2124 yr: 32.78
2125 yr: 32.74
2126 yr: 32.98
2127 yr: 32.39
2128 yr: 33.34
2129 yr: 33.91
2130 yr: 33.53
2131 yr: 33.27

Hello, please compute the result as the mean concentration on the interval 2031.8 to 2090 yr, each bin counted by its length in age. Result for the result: 34.9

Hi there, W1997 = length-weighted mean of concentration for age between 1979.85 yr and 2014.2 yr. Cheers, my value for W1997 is 30.3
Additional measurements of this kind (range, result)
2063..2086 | 37.3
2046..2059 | 32.9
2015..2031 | 32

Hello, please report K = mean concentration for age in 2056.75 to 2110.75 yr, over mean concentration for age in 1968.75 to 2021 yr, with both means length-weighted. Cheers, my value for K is 1.18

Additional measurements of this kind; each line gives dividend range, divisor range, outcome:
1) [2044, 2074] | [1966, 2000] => 1.14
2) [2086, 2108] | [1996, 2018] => 1.14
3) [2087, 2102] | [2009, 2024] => 1.12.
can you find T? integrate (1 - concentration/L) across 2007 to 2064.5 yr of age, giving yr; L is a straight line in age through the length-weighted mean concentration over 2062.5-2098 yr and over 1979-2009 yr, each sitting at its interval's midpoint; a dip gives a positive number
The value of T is 1.8 yr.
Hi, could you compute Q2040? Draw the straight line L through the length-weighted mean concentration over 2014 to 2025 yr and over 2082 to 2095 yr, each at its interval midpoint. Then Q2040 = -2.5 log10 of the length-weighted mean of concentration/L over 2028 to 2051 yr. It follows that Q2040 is 0.034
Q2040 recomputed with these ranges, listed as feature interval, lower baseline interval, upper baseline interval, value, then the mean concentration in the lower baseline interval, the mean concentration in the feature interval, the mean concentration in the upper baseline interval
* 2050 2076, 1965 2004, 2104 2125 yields -0.10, 30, 34.8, 33.1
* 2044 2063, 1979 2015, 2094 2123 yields -0.04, 30.3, 33.1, 33.5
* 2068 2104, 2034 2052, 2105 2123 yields -0.12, 32.5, 36.6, 33.1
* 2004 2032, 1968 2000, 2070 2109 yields 0.02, 30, 31.5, 36.2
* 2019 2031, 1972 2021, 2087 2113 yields -0.02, 30.4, 32.1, 34.5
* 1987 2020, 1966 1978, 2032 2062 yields 0.01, 29.8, 30.7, 32.7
